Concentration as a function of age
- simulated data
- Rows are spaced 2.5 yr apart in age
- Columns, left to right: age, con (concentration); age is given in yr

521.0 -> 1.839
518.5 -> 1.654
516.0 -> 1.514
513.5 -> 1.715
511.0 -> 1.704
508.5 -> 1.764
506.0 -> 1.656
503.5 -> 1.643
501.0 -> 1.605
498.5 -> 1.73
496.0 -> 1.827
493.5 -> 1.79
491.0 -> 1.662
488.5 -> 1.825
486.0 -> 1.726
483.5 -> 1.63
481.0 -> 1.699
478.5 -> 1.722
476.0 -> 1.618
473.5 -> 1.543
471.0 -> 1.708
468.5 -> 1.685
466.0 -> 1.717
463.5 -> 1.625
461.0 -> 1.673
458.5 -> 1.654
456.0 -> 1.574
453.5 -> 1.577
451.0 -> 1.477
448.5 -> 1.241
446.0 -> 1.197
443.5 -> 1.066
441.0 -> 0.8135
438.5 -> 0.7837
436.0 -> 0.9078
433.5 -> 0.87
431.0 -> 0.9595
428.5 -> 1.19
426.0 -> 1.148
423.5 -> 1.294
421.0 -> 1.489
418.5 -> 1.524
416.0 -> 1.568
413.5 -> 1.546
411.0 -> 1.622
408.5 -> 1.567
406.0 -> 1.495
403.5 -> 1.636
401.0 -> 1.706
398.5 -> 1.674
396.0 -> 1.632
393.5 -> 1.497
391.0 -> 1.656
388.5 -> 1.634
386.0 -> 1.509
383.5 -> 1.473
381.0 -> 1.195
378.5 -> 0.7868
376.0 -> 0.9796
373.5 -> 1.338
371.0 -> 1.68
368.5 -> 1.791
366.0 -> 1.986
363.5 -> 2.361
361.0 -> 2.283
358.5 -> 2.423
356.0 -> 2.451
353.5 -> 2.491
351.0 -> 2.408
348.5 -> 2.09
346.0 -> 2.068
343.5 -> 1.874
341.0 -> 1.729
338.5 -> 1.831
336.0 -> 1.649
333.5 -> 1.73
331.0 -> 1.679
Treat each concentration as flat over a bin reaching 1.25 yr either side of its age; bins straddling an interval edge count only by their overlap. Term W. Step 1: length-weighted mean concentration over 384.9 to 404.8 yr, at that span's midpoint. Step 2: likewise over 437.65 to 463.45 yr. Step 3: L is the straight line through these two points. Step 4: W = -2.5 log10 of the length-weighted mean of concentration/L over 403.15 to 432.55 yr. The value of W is 0.07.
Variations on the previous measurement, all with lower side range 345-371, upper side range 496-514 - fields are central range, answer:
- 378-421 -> 0.33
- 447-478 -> 0.16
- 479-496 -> 0.02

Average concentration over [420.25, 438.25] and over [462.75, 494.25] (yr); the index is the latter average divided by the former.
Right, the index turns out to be 1.5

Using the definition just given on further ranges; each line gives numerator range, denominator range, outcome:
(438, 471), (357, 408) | 0.86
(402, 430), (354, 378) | 0.77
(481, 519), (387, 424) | 1.08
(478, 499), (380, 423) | 1.12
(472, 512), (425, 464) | 1.38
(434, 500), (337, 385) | 0.82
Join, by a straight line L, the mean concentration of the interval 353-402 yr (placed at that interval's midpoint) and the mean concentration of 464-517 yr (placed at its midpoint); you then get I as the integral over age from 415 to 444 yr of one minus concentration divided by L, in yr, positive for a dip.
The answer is 9.73 yr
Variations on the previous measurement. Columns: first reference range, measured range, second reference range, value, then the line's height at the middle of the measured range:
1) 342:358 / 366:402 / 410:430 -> 6.66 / 1.83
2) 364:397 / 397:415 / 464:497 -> -0.71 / 1.55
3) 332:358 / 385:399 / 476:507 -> 2.42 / 1.93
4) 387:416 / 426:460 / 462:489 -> 9.63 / 1.65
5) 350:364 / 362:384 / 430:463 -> 6.89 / 2.19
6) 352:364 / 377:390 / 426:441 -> 3.95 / 1.91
